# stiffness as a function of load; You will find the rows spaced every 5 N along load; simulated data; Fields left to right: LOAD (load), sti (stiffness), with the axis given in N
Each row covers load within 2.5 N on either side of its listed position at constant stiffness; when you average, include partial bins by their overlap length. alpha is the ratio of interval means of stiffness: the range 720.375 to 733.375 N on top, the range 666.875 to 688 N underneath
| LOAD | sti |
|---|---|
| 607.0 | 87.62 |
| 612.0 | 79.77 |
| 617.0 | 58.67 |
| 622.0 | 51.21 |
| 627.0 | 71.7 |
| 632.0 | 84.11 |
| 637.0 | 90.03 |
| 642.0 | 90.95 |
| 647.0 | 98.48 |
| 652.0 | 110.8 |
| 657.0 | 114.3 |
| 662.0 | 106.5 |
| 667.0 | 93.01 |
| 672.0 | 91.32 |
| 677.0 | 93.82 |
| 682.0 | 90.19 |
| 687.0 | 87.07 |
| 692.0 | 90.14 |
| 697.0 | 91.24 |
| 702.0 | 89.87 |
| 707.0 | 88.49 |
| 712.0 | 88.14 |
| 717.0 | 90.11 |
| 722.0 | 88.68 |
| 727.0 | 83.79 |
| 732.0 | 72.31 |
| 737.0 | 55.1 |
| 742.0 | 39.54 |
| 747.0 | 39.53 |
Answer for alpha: 0.9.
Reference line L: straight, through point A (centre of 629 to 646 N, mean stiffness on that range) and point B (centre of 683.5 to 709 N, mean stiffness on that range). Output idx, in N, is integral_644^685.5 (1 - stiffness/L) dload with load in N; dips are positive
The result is -4.81 N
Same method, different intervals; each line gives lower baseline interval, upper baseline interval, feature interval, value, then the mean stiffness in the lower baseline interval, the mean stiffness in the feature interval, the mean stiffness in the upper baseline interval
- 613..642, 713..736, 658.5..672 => -4.0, 73.3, 99.3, 82.1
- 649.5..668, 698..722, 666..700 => 2.7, 107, 90.9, 89.2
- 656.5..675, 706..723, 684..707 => 0.9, 99.7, 89.5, 88.9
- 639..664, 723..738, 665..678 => 0.5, 104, 92.6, 73.8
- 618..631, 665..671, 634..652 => -4.5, 63.7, 95.4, 92.6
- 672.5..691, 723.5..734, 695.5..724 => -1.9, 90.4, 89.4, 79.3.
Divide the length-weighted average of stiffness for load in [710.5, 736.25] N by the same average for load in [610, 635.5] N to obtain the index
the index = 1.2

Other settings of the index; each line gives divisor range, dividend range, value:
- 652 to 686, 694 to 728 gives 0.90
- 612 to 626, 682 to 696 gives 1.46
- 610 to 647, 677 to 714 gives 1.17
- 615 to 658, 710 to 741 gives 0.91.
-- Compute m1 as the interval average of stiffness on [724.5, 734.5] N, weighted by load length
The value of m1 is 78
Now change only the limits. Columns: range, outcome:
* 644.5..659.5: 108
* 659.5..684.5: 95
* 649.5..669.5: 106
